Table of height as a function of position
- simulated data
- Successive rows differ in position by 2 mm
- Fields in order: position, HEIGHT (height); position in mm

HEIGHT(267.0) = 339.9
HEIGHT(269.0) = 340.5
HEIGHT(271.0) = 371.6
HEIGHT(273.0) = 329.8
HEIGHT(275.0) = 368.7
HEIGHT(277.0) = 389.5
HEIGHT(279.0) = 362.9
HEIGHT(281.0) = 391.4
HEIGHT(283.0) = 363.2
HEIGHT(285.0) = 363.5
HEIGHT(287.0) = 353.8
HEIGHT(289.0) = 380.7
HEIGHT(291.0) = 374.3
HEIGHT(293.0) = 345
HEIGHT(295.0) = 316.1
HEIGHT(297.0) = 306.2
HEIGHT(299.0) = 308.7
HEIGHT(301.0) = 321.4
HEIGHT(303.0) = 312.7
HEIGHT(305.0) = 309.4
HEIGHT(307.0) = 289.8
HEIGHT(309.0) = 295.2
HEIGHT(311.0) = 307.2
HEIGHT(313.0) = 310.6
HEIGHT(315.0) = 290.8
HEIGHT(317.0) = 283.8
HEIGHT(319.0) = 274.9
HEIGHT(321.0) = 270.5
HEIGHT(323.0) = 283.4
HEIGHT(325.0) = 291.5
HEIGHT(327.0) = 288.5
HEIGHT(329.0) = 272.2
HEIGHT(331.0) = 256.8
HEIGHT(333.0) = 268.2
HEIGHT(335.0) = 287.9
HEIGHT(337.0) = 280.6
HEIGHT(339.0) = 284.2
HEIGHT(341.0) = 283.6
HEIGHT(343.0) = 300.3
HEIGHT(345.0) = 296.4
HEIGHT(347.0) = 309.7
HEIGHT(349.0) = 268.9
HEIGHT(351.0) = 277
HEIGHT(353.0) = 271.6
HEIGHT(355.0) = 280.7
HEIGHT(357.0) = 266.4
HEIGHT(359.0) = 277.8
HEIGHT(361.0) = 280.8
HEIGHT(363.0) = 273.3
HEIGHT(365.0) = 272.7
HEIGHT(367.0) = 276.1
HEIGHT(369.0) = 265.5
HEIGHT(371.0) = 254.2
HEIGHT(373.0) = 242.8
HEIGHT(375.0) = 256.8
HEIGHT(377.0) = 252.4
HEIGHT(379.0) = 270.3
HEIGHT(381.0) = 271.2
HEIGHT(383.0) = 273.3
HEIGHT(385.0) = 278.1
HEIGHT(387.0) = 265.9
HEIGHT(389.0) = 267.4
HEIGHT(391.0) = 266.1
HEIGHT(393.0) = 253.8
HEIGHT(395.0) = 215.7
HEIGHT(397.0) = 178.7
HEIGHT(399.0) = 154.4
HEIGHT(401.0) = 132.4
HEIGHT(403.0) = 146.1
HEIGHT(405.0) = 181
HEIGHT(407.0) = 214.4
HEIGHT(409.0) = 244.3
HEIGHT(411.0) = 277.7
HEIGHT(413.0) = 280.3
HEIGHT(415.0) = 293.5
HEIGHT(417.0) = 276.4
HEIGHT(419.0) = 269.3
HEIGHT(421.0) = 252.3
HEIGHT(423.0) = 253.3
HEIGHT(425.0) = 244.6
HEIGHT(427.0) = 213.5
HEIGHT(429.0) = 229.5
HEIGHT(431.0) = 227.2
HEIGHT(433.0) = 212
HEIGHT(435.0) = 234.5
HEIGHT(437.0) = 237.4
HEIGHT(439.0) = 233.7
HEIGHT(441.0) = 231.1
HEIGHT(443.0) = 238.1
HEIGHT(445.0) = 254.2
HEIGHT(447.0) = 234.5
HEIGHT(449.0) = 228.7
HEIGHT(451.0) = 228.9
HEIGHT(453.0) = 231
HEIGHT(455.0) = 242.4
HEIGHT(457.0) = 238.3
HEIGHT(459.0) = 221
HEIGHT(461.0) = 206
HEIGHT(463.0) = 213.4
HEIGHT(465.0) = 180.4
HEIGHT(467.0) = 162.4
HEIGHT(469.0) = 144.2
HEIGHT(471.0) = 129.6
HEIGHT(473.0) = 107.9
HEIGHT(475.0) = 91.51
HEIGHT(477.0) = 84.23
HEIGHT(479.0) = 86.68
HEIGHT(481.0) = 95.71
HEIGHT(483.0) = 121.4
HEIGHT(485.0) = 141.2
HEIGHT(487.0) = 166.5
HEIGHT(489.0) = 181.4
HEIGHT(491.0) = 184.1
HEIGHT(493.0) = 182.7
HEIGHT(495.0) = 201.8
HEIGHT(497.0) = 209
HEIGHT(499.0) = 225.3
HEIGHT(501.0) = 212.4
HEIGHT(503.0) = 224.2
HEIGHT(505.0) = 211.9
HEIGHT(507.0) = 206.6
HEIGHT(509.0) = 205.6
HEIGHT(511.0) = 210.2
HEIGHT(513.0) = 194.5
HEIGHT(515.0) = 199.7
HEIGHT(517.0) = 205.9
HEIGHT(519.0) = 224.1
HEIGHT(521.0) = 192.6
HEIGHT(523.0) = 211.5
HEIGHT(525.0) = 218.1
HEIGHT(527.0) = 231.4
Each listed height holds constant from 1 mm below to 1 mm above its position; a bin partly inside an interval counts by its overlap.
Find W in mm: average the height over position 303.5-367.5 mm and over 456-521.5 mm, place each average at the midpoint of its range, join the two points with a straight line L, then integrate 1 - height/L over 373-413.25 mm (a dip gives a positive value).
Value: 1.8 mm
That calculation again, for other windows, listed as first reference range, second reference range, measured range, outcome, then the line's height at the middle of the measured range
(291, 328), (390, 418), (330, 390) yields -3.4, 260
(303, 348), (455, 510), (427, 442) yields -1.4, 208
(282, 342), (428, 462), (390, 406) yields 4.2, 257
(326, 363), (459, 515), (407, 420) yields -2.4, 228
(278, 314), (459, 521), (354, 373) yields 0.6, 279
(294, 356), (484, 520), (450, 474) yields 3.1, 220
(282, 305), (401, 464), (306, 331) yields 2.6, 320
